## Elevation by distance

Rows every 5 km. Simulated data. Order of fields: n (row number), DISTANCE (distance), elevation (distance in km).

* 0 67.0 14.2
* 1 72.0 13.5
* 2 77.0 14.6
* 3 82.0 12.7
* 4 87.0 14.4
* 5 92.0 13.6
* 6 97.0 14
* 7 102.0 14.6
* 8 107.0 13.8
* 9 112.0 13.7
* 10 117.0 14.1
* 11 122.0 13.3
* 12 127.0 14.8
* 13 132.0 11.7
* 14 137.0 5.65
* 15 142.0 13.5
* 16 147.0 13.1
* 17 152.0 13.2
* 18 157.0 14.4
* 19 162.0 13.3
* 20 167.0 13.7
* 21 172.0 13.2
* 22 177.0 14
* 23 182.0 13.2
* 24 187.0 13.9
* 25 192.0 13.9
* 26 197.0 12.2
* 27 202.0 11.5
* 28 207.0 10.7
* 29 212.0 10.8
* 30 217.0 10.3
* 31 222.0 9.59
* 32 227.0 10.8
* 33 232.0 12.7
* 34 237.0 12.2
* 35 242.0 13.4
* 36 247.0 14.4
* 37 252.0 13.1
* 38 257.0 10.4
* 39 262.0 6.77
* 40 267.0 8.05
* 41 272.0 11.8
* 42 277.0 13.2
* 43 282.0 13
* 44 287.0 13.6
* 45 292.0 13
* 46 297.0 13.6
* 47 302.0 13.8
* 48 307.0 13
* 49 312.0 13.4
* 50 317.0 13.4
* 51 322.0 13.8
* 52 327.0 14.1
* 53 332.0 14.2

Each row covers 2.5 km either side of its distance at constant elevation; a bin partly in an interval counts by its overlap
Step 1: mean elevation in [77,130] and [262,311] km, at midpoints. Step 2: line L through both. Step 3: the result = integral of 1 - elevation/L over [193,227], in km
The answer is 5.23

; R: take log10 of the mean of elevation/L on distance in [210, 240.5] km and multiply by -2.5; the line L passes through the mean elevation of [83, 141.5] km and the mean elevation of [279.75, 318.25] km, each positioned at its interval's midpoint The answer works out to 0.19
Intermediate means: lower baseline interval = 13.1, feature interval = 11.1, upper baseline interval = 13.4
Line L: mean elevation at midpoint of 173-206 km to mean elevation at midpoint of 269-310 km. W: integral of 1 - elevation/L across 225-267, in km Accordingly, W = 4.9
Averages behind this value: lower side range 13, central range 11.5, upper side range 13.1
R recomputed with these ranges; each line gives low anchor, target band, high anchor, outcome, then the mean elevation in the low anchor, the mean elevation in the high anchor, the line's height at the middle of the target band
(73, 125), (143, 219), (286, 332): 0.08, 13.9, 13.6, 13.8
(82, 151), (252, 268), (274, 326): 0.40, 13.1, 13.4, 13.3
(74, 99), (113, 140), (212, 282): 0.10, 13.8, 11.3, 13.2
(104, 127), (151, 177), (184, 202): -0.02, 13.9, 13.1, 13.4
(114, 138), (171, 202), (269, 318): -0.05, 12.3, 13.1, 12.6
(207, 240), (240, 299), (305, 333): 0.03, 11.1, 13.6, 12.3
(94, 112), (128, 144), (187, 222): 0.24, 14.1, 11.6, 13.3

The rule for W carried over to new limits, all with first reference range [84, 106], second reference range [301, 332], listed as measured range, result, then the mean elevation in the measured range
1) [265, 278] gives 2.7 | 10.9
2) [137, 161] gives 2.2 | 12.7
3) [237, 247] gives 0.3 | 13.3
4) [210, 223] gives 3.3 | 10.3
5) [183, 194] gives 0.1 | 13.8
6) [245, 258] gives 0.9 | 12.8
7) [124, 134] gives 0.5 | 13.3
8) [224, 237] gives 1.9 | 11.8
